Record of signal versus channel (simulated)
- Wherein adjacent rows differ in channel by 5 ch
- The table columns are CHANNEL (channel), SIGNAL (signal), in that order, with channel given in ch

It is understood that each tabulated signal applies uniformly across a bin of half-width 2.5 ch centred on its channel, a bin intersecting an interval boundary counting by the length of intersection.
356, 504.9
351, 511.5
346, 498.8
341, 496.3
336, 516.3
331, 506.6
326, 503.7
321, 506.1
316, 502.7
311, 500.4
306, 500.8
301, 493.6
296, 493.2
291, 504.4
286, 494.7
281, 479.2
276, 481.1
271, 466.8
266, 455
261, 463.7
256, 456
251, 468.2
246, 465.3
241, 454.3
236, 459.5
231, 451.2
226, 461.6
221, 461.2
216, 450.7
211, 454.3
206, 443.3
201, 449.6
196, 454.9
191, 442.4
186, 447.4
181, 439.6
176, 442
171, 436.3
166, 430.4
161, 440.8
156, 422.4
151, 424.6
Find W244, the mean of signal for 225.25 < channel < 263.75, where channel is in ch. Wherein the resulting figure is 460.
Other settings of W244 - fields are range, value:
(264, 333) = 492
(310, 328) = 503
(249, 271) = 461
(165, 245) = 449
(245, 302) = 477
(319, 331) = 505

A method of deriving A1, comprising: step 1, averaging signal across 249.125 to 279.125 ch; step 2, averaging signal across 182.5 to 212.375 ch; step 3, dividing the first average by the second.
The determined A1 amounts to 1.0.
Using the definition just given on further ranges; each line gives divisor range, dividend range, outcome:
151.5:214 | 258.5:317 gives 1.10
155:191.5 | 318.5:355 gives 1.15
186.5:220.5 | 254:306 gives 1.07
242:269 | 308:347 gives 1.09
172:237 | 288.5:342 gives 1.12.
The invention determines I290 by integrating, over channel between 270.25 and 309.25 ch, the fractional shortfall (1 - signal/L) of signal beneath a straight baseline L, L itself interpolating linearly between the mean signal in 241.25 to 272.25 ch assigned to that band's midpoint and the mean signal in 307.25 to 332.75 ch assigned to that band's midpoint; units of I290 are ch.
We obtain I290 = -0.6 ch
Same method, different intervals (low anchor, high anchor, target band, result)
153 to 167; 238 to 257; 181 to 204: -0.27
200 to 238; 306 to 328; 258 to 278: 0.52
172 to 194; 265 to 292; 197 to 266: 0.74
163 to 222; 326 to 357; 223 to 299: 0.46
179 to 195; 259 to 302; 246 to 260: 0.22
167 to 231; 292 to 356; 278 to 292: -0.15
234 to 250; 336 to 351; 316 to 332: -0.33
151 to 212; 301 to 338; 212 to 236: 0.21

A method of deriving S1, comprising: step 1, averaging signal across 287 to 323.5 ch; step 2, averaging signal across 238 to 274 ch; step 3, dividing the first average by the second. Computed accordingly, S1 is 1.1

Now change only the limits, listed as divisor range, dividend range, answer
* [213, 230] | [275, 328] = 1.09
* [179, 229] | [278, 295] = 1.09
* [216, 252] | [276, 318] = 1.08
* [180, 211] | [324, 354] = 1.13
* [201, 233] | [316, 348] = 1.11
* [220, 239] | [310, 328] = 1.10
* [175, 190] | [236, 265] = 1.04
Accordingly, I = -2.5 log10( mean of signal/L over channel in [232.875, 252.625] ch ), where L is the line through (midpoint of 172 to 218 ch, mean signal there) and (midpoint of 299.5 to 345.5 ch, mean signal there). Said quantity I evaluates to 0.02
